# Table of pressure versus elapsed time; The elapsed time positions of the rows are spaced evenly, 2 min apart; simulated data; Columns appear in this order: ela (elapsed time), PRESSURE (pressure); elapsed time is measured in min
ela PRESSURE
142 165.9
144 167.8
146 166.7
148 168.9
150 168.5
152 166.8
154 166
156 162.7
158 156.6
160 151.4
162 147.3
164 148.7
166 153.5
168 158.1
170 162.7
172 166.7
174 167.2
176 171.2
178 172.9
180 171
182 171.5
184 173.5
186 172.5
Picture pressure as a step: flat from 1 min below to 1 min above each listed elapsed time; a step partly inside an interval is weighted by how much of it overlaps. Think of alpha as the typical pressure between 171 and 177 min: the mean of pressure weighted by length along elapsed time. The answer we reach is 168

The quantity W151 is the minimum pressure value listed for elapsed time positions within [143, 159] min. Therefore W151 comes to 156.6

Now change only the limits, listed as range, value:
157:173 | 147.3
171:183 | 166.7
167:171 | 158.1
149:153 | 166.8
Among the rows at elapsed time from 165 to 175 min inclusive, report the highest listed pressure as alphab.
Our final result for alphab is 167.2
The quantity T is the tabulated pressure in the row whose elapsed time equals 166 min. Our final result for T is 153.5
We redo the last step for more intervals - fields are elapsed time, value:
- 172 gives 166.7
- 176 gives 171.2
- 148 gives 168.9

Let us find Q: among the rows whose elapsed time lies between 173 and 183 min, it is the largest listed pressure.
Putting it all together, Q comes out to 172.9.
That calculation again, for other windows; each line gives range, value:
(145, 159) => 168.9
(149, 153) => 168.5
